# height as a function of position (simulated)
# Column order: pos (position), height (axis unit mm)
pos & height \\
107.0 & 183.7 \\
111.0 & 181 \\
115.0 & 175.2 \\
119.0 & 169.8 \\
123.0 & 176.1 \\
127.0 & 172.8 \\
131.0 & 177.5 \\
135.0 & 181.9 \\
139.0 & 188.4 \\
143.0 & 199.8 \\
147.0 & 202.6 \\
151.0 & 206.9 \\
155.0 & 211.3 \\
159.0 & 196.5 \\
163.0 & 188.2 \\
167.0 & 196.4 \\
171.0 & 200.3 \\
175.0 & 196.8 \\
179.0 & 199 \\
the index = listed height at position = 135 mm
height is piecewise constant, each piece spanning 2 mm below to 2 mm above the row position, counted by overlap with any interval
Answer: 181.9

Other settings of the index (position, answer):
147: 202.6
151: 206.9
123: 176.1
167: 196.4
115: 175.2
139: 188.4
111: 181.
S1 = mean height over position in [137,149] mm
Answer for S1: 197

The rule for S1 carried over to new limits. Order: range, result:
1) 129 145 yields 187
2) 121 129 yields 174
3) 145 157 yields 207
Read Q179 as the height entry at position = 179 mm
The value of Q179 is 199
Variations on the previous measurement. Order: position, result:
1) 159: 196.5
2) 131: 177.5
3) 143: 199.8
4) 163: 188.2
